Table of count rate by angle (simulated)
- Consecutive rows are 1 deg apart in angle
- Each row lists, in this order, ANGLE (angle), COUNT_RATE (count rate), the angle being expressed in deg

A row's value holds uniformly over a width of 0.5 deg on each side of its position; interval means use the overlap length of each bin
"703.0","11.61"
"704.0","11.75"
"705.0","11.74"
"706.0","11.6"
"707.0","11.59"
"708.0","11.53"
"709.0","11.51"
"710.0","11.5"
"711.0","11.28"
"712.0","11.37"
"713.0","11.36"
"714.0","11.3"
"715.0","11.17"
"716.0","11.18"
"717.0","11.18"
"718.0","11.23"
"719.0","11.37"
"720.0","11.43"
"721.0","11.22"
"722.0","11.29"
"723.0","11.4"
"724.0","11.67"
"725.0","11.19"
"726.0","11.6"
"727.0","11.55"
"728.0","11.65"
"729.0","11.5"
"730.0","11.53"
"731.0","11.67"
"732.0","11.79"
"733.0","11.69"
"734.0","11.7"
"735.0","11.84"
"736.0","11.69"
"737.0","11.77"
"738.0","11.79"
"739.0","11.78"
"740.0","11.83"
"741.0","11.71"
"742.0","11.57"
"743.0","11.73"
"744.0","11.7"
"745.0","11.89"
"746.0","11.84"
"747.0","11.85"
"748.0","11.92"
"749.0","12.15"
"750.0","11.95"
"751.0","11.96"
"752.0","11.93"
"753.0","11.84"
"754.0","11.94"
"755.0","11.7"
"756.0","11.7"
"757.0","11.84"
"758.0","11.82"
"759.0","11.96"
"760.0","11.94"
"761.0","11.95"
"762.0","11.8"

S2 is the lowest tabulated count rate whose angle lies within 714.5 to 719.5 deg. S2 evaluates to 11.17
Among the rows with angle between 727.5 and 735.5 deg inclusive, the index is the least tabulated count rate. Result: 11.5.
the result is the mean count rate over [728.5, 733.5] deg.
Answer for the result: 11.6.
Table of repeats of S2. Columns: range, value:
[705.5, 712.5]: 11.28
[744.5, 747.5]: 11.84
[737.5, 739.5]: 11.78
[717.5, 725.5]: 11.19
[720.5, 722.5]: 11.22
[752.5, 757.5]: 11.7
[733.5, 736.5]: 11.69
